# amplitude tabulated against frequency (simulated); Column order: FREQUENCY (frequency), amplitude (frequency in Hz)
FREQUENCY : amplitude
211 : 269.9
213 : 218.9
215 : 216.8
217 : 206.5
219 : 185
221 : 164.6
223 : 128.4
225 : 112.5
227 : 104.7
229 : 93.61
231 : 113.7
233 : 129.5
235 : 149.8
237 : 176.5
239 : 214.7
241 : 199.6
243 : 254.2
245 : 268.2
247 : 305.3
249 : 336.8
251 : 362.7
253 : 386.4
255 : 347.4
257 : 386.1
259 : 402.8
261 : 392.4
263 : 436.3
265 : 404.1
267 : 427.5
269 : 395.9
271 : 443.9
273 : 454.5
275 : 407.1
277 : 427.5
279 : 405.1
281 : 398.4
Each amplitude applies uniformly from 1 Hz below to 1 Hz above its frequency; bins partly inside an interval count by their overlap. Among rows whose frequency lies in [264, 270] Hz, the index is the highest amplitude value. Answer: 427.5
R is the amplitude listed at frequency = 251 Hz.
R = 362.7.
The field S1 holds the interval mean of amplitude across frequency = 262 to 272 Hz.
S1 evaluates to 422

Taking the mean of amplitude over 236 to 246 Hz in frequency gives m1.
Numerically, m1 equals 223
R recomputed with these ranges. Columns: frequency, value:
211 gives 269.9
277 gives 427.5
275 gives 407.1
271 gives 443.9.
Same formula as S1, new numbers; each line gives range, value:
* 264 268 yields 416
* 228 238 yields 133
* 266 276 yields 426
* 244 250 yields 303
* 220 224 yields 146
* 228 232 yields 104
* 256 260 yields 394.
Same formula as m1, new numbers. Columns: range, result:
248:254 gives 362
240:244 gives 227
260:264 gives 414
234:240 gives 180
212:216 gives 218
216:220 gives 196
